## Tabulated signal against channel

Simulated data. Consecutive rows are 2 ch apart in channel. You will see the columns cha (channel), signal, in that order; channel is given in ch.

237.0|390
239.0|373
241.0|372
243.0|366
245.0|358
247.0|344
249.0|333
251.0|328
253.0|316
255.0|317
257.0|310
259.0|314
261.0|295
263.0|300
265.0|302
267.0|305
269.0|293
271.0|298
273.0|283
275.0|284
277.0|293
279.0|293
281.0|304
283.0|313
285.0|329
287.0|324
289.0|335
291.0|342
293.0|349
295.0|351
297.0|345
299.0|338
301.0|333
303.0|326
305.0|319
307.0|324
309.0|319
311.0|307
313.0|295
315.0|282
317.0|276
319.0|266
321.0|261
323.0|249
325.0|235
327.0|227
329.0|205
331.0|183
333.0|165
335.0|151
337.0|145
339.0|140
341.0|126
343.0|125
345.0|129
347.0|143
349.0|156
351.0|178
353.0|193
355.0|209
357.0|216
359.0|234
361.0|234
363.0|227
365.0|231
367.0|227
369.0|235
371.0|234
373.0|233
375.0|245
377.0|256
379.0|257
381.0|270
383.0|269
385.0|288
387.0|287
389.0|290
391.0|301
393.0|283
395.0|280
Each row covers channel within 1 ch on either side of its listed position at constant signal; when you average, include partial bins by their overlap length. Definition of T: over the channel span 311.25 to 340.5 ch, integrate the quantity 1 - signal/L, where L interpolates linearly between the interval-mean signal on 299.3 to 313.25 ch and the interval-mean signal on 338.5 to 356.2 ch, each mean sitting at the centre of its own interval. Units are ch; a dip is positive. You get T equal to 3.0 ch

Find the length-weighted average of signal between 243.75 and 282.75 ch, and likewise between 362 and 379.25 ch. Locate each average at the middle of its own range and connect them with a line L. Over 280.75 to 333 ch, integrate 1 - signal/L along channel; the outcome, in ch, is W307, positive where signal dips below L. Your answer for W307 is -2.5 ch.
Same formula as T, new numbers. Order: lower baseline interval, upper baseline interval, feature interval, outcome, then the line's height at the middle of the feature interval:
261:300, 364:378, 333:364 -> 9.9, 256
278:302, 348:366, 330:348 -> 7.2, 241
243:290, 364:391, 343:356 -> 5.1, 271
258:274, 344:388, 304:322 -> -2.0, 264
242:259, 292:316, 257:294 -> 2.2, 329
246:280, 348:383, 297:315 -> -3.0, 273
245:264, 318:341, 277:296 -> -4.1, 268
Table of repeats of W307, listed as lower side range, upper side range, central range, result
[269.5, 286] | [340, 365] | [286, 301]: -3.58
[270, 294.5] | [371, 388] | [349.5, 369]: 4.01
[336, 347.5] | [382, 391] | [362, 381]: -0.46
